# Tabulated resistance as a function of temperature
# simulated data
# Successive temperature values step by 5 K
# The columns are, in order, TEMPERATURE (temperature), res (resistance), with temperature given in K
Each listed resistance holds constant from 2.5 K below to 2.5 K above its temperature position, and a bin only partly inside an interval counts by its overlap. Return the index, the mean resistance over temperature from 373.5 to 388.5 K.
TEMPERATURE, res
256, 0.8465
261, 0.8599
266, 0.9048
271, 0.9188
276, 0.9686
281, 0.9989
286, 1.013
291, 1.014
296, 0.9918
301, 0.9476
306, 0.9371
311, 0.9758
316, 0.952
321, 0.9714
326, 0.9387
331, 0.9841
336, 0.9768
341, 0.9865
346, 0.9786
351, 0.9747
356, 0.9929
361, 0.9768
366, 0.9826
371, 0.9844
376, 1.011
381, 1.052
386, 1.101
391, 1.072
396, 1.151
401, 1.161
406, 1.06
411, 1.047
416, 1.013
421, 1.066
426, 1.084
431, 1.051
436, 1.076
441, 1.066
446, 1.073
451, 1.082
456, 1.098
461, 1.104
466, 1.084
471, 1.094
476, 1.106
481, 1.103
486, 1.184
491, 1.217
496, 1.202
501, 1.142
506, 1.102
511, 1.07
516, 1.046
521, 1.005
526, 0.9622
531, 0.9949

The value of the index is 1.05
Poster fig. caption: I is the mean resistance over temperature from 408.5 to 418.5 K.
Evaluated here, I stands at 1.03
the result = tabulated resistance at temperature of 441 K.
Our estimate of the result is 1.066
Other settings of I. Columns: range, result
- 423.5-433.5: 1.07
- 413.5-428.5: 1.05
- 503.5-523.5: 1.06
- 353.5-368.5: 0.984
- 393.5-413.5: 1.1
